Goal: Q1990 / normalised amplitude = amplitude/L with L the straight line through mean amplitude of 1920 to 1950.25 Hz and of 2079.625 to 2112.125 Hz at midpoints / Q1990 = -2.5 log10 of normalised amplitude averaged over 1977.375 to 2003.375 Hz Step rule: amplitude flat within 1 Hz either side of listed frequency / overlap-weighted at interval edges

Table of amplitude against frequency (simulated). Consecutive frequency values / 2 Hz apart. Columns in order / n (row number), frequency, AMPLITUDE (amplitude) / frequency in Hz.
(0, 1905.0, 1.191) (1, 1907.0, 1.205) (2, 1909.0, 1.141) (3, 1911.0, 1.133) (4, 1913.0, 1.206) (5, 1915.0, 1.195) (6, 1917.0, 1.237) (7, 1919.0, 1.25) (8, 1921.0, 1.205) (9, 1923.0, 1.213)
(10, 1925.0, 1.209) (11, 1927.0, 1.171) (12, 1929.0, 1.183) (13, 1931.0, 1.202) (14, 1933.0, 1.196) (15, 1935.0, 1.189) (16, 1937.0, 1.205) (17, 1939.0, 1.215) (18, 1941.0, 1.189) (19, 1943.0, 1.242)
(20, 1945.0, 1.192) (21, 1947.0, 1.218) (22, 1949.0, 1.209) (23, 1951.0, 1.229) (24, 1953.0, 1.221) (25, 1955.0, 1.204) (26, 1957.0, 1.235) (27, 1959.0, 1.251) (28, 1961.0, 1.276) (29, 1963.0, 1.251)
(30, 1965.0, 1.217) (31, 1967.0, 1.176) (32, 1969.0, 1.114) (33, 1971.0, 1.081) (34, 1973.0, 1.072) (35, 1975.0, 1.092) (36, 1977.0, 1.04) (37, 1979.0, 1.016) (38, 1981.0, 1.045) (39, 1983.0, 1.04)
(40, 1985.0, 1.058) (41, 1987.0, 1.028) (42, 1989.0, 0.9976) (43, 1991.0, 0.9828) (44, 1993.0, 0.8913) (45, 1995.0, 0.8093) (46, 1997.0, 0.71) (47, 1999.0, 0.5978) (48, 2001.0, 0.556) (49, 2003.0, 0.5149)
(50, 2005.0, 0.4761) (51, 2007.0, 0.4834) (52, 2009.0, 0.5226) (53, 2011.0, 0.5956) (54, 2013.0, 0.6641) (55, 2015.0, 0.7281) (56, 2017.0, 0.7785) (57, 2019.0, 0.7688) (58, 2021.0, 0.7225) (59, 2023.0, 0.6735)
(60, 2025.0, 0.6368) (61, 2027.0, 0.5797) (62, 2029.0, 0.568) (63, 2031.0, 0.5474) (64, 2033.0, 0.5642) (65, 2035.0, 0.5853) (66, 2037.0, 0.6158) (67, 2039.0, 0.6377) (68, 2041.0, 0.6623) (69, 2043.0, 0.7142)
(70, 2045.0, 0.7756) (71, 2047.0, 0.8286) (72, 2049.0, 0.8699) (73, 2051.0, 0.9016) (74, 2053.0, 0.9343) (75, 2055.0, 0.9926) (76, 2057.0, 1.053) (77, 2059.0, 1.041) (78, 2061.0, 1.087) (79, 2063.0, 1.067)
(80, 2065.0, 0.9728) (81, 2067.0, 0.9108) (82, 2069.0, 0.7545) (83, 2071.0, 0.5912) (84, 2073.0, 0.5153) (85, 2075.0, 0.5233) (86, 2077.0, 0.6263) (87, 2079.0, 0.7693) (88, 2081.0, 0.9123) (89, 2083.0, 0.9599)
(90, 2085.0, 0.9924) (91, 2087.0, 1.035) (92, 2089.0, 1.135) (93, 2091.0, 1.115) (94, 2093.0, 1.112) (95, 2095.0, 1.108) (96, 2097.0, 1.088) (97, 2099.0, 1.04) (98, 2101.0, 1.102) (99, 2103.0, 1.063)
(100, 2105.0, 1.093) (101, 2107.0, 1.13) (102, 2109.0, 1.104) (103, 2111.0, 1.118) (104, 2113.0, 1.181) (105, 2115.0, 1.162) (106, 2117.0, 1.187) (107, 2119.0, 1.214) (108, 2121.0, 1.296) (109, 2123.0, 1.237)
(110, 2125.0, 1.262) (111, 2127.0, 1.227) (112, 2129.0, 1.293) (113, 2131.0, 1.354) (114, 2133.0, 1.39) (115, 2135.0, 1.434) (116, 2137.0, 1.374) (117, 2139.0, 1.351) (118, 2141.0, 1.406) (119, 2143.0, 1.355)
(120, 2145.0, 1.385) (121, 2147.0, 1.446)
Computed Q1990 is 0.30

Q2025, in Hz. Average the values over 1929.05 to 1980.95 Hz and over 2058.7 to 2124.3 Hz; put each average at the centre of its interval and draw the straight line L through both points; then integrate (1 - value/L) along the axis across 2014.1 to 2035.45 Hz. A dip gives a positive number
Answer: 8.62 Hz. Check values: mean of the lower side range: 1.18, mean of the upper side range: 1.01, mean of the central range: 0.652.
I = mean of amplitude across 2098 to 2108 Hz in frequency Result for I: 1.09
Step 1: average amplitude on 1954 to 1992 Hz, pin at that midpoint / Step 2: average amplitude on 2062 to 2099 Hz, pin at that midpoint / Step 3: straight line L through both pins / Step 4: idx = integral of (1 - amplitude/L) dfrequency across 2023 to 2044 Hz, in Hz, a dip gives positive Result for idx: 8.04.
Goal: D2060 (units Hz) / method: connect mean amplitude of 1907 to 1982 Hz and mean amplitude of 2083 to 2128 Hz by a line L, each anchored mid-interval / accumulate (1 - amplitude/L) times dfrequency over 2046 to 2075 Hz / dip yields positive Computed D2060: 6.71 Hz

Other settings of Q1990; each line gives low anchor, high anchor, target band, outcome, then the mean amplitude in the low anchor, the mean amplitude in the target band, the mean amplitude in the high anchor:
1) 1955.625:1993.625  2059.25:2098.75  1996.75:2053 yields 0.464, 1.1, 0.657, 0.914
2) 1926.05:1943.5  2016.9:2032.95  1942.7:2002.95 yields -0.091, 1.2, 1.06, 0.647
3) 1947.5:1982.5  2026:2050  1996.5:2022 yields 0.338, 1.16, 0.623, 0.662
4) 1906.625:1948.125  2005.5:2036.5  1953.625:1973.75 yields -0.214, 1.2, 1.19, 0.625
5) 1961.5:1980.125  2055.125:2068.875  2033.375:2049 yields 0.426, 1.12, 0.695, 1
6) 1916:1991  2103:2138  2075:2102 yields 0.236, 1.16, 0.982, 1.23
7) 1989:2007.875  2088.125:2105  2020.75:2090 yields 0.168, 0.688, 0.794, 1.09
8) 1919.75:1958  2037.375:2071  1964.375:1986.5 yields 0.019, 1.21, 1.08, 0.874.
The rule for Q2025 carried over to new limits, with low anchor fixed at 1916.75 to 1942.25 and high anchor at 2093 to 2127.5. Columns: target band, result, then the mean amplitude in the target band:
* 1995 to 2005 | 4.9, 0.604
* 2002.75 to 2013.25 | 5.7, 0.536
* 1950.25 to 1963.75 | -0.5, 1.24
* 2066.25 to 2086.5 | 7.0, 0.761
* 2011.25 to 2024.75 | 5.4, 0.711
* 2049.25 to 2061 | 1.8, 0.986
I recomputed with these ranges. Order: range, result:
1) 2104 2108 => 1.11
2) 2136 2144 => 1.37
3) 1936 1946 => 1.21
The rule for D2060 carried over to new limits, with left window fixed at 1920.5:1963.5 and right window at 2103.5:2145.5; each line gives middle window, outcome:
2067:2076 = 4.4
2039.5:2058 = 5.8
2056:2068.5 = 2.3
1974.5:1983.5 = 1.3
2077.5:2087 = 2.6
